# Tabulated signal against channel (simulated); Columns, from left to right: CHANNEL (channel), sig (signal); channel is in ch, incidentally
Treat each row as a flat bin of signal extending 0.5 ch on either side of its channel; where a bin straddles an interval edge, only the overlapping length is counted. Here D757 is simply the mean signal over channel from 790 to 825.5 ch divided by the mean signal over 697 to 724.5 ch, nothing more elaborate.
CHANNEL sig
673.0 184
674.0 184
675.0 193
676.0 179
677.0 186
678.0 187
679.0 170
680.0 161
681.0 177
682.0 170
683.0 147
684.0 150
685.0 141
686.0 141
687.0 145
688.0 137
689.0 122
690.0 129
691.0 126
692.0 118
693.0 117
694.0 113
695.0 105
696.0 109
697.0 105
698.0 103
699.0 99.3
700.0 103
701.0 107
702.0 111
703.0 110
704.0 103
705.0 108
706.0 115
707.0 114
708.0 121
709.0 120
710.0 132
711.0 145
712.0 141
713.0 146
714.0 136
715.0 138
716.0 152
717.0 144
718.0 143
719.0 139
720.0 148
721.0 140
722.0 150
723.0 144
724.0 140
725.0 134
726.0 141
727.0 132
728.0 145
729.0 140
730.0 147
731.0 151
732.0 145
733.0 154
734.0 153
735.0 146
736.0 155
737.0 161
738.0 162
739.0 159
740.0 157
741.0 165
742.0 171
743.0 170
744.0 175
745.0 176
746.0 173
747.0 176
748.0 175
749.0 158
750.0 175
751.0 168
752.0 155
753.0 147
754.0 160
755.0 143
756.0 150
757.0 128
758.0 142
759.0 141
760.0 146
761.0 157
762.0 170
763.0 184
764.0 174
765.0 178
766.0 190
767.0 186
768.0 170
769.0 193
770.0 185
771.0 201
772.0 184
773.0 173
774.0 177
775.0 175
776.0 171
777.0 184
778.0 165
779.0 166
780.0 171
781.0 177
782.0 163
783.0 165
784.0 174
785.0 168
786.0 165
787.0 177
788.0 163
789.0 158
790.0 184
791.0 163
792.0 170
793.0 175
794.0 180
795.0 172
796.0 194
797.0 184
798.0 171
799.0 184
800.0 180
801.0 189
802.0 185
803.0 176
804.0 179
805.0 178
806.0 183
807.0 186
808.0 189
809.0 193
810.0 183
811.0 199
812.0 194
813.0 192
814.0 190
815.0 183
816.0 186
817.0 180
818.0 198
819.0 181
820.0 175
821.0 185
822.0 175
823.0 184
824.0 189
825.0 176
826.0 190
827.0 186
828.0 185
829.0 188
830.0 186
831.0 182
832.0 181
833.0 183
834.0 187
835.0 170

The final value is 1.44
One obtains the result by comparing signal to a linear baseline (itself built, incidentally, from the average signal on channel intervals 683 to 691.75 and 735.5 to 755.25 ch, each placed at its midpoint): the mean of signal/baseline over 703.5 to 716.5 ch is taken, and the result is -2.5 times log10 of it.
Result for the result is 0.15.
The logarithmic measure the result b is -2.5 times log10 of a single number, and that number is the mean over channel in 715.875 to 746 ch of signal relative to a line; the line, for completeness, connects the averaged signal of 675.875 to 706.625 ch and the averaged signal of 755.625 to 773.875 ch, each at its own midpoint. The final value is 0.00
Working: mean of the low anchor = 131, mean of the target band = 152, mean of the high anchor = 170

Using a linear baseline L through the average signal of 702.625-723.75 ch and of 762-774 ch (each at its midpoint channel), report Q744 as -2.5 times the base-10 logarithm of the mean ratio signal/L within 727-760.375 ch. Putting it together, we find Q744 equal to 0.03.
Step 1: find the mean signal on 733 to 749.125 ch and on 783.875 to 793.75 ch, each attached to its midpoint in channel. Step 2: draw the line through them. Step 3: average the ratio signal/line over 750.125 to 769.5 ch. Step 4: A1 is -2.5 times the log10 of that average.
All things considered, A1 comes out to 0.03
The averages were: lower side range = 164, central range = 162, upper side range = 170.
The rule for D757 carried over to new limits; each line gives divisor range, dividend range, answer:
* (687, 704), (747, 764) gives 1.38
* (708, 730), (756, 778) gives 1.22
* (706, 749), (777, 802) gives 1.17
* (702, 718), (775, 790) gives 1.32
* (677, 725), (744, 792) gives 1.27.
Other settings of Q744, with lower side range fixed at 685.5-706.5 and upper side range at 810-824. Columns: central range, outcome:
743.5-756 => -0.123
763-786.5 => -0.097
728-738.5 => -0.104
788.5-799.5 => -0.019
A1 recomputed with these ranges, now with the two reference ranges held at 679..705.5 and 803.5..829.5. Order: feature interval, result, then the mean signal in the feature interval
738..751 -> -0.120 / 169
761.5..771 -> -0.130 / 182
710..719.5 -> -0.041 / 142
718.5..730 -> 0.000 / 141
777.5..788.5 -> 0.007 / 169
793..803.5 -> -0.026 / 181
